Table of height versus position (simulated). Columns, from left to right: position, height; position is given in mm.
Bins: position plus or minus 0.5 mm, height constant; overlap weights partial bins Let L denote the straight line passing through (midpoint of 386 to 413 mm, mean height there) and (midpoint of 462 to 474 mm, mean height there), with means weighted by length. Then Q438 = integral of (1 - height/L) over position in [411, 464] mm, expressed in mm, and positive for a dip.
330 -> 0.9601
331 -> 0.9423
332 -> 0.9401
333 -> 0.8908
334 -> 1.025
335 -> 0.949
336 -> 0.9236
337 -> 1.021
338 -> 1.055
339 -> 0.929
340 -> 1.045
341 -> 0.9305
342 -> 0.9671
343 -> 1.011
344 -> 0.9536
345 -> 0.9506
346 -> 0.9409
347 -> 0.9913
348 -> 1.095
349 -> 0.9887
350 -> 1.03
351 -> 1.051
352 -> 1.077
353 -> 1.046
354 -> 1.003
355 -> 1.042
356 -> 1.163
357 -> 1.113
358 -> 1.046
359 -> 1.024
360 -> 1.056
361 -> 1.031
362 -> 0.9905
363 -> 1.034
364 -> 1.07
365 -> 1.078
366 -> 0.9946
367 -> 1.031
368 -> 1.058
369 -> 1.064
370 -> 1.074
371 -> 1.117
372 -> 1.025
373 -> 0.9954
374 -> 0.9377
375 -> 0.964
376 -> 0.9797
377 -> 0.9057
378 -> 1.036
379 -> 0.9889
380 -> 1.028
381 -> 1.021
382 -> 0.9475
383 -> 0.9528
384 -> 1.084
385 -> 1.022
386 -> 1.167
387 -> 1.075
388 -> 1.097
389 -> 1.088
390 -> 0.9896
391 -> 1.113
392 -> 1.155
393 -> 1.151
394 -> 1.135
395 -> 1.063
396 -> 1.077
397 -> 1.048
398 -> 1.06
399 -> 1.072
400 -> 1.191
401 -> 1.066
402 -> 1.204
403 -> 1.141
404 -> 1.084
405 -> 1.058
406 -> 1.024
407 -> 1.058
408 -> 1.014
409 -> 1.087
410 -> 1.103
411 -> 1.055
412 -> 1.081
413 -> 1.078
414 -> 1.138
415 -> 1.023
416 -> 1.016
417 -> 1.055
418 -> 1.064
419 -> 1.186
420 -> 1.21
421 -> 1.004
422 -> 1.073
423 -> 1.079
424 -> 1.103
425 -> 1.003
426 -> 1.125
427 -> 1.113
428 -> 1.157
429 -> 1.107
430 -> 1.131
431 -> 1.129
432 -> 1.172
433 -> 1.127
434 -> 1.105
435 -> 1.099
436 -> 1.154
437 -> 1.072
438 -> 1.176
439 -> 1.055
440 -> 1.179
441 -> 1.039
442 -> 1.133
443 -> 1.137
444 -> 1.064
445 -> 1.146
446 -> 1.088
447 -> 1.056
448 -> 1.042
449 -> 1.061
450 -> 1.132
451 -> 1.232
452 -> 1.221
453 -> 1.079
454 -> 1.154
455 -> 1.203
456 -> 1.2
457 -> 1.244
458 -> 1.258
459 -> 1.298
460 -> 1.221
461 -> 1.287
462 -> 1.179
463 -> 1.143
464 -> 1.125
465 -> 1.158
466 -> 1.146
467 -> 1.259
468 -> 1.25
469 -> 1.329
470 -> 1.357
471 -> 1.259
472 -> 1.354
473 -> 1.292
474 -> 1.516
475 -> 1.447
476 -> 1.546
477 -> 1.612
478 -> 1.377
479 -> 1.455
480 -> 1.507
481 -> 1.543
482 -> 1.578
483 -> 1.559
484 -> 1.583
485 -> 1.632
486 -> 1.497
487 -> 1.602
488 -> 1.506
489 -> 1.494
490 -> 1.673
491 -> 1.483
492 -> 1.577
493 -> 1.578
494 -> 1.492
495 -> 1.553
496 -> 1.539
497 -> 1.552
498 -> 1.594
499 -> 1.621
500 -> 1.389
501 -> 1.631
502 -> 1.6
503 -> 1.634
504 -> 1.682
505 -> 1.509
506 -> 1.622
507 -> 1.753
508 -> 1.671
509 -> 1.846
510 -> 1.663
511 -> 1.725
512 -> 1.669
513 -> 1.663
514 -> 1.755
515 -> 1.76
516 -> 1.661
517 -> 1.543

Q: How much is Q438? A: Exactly 2.4 mm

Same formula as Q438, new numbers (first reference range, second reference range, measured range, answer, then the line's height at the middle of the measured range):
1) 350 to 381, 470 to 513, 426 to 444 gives 2.7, 1.32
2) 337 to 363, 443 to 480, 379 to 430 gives 2.3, 1.13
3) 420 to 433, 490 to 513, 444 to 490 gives 2.2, 1.38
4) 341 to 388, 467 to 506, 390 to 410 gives 1.3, 1.17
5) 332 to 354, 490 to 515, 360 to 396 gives 2.8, 1.13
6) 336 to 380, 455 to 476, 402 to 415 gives 0.7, 1.14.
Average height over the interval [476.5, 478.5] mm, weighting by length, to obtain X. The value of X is 1.49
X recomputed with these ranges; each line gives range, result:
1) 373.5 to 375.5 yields 0.951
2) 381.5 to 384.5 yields 0.995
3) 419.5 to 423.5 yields 1.09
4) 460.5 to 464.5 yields 1.18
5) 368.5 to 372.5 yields 1.07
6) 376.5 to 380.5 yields 0.99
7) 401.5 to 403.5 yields 1.17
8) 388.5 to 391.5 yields 1.06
